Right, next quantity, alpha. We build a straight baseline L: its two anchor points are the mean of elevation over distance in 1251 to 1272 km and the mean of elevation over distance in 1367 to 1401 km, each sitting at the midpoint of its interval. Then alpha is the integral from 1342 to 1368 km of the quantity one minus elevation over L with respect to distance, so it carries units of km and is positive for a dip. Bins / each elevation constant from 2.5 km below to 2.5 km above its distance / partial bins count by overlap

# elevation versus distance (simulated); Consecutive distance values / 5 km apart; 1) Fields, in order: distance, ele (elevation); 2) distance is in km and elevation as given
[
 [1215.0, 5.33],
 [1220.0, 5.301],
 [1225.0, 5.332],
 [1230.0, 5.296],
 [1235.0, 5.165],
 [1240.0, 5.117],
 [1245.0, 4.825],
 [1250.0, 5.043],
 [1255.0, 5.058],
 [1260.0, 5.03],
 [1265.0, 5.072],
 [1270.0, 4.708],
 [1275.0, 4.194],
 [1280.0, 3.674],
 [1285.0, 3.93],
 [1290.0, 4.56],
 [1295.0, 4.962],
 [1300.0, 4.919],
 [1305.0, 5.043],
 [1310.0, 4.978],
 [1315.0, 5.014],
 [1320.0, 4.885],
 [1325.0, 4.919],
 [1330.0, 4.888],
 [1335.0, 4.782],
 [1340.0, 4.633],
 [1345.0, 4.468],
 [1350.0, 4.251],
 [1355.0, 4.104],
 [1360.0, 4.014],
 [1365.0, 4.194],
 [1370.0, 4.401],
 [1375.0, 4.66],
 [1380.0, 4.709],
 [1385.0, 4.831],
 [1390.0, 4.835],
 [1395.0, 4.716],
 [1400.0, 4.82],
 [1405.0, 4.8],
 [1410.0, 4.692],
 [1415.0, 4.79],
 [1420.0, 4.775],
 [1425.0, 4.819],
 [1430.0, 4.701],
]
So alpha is 3.0 km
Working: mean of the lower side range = 4.98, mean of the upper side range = 4.7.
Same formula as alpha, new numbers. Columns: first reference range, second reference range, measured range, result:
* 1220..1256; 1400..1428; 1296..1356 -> 2.4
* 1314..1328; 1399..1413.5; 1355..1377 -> 2.5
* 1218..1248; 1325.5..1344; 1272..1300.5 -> 3.5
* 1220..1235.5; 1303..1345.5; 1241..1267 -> 0.8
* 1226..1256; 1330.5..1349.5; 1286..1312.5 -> -0.1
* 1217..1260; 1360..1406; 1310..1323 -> -0.2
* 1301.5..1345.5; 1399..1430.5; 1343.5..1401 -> 3.8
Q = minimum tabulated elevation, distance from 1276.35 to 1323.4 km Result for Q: 3.674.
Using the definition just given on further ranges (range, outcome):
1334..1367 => 4.014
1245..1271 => 4.708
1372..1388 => 4.66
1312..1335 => 4.782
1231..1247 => 4.825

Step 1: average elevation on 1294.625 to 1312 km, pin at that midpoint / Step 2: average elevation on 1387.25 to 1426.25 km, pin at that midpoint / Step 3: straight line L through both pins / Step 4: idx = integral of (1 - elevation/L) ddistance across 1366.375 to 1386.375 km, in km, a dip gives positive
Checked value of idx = 0.9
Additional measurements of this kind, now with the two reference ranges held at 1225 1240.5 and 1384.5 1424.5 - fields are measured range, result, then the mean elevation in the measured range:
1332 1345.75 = 0.8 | 4.66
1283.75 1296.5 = 1.4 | 4.5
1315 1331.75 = 0.3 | 4.92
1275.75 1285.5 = 2.4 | 3.85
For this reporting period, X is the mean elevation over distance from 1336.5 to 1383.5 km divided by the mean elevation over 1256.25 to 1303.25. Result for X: 1.0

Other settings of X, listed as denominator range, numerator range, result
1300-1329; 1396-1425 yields 0.96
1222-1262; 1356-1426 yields 0.91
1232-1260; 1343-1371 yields 0.84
